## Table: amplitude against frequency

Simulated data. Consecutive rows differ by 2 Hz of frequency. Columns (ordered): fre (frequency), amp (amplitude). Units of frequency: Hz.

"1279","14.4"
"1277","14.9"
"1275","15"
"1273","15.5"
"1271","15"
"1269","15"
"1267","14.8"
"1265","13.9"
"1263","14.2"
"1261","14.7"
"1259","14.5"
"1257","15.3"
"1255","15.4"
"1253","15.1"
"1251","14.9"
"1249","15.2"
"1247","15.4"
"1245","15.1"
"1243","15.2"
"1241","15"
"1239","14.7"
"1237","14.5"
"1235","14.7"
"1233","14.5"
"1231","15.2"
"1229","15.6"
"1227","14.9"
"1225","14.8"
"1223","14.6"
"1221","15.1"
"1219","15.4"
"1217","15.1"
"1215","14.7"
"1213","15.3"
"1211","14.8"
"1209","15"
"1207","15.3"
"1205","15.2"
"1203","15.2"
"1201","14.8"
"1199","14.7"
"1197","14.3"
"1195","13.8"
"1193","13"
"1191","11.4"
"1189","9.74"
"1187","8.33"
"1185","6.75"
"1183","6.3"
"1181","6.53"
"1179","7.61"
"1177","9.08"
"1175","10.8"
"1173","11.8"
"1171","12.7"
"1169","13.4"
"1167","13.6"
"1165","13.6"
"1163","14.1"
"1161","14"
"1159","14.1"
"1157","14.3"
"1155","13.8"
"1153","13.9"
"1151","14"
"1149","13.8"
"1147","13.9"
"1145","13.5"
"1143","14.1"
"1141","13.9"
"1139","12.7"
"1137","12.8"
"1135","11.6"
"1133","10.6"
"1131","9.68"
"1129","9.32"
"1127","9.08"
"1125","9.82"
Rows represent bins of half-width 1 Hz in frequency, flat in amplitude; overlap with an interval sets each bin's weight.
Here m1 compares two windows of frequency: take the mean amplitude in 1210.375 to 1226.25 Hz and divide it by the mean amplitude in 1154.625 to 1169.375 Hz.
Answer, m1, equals 1.1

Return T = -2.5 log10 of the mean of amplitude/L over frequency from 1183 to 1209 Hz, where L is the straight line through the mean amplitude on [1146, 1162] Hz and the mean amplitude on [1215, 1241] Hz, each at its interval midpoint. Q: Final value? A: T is 0.16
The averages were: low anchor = 14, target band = 12.6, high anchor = 14.9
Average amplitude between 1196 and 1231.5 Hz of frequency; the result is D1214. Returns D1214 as 15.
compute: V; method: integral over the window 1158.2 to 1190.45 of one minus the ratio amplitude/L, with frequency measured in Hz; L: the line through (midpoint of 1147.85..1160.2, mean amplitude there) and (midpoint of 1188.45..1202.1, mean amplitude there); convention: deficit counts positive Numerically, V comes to 6.8 Hz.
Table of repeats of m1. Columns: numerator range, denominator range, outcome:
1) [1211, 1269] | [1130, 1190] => 1.26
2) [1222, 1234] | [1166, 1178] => 1.26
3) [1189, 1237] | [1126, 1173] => 1.13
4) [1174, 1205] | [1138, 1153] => 0.80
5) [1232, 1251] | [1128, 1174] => 1.15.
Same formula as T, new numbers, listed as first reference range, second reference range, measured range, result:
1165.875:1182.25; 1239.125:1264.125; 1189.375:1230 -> -0.15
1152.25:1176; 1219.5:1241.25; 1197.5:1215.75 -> -0.05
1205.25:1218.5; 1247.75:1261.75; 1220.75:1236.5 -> 0.01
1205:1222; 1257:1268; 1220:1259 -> -0.02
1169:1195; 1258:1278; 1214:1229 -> -0.23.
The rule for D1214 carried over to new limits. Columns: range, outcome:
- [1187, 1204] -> 13.1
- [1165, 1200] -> 10.9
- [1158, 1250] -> 13.4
